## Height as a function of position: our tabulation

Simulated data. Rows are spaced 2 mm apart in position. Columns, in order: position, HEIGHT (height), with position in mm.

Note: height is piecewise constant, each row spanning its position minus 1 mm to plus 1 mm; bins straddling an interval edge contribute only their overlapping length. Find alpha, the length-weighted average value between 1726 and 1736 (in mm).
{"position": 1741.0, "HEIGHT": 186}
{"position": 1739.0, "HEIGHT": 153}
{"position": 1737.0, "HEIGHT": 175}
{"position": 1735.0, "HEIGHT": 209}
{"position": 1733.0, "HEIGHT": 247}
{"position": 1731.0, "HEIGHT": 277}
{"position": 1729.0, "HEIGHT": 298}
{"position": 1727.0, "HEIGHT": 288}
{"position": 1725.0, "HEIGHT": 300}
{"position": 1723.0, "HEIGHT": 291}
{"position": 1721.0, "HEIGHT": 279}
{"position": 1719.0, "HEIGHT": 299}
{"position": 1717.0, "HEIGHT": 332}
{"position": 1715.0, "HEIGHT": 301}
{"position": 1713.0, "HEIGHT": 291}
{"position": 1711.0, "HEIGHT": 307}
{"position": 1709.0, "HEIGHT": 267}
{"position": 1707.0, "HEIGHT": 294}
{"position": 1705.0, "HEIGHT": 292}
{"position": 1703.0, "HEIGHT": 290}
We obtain 264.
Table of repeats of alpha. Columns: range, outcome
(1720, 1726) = 290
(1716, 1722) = 303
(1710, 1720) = 306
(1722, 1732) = 291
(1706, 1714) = 290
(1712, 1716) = 296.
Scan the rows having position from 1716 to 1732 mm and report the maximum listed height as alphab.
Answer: 332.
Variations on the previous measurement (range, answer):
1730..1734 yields 277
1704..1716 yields 307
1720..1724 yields 291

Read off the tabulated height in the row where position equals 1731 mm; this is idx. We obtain 277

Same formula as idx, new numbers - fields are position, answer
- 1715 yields 301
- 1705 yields 292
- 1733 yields 247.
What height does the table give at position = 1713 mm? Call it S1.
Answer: 291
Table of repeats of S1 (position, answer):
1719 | 299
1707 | 294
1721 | 279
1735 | 209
